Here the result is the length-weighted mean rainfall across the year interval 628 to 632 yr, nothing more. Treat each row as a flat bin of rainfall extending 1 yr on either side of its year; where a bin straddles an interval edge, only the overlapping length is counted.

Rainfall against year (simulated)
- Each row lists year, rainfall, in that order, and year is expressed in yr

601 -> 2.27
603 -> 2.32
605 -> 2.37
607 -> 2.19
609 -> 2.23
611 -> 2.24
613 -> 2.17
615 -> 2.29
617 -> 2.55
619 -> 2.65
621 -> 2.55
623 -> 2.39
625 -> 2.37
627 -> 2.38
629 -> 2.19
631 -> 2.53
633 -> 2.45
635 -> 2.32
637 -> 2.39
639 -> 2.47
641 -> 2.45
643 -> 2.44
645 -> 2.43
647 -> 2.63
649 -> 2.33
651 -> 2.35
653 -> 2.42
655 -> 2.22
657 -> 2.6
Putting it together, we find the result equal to 2.36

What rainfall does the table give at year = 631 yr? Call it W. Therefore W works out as 2.53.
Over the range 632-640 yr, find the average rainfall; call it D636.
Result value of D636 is 2.41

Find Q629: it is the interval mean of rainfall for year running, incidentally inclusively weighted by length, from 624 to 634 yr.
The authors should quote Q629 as 2.38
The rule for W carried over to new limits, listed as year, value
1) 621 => 2.55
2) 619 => 2.65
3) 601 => 2.27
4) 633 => 2.45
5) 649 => 2.33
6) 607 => 2.19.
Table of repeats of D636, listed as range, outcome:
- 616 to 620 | 2.6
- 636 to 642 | 2.44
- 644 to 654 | 2.43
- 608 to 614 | 2.21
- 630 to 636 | 2.43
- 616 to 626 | 2.5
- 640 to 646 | 2.44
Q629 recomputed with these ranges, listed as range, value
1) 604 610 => 2.26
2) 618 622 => 2.6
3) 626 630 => 2.29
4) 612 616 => 2.23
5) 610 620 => 2.38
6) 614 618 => 2.42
